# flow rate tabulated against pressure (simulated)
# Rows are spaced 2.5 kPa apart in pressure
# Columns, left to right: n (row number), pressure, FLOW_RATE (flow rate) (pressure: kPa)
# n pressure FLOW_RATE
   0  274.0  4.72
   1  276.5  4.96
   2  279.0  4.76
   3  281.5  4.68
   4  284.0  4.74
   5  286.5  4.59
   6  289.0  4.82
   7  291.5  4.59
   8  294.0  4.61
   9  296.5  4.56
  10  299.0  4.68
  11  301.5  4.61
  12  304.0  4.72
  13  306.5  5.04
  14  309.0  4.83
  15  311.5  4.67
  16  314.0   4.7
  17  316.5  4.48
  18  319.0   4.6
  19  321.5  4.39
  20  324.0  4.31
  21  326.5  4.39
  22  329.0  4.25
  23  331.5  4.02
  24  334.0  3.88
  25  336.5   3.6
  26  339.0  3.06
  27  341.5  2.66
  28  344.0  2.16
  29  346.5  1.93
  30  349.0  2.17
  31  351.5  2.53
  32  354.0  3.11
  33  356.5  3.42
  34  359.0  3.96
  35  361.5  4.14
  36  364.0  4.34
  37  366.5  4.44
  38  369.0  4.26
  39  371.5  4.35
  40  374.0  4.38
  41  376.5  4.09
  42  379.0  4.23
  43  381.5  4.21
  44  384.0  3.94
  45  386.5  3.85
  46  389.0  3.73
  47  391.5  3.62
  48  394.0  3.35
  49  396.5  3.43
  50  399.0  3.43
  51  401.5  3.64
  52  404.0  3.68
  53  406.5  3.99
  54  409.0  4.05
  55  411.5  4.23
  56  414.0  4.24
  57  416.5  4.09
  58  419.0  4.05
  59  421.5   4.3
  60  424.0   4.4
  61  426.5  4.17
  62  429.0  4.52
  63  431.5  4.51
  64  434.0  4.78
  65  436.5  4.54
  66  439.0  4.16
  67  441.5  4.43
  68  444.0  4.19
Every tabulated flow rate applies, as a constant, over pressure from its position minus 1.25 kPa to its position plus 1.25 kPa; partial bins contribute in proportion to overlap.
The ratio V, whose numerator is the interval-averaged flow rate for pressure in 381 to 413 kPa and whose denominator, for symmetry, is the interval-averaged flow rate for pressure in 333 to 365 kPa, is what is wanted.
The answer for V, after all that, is 1.2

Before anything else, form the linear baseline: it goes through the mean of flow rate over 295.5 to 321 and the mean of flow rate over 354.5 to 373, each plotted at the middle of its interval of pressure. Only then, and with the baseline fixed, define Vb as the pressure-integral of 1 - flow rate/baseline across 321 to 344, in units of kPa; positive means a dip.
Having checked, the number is 3.7 kPa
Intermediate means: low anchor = 4.68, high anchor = 4.09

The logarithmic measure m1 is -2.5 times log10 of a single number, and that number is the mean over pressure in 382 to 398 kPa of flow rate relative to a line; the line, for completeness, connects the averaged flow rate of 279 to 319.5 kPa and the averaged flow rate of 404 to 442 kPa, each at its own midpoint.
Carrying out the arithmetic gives 0.19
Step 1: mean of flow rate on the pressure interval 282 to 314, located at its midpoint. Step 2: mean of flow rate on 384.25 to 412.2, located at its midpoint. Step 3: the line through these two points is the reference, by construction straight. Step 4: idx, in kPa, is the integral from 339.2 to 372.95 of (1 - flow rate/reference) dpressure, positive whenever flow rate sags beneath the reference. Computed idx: 6.3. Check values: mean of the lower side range 4.7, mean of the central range 3.34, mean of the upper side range 3.72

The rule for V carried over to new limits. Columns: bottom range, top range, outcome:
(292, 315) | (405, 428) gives 0.88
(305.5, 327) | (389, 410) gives 0.79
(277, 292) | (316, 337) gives 0.90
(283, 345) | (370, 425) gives 0.93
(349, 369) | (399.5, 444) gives 1.15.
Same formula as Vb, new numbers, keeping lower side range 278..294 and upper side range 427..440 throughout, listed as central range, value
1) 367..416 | 6.5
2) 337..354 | 7.7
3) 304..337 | 1.5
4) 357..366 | 0.9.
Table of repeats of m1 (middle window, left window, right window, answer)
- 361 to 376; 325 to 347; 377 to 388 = -0.12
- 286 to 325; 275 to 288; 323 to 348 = -0.13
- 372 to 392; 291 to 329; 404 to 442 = 0.09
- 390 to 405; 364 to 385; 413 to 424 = 0.20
